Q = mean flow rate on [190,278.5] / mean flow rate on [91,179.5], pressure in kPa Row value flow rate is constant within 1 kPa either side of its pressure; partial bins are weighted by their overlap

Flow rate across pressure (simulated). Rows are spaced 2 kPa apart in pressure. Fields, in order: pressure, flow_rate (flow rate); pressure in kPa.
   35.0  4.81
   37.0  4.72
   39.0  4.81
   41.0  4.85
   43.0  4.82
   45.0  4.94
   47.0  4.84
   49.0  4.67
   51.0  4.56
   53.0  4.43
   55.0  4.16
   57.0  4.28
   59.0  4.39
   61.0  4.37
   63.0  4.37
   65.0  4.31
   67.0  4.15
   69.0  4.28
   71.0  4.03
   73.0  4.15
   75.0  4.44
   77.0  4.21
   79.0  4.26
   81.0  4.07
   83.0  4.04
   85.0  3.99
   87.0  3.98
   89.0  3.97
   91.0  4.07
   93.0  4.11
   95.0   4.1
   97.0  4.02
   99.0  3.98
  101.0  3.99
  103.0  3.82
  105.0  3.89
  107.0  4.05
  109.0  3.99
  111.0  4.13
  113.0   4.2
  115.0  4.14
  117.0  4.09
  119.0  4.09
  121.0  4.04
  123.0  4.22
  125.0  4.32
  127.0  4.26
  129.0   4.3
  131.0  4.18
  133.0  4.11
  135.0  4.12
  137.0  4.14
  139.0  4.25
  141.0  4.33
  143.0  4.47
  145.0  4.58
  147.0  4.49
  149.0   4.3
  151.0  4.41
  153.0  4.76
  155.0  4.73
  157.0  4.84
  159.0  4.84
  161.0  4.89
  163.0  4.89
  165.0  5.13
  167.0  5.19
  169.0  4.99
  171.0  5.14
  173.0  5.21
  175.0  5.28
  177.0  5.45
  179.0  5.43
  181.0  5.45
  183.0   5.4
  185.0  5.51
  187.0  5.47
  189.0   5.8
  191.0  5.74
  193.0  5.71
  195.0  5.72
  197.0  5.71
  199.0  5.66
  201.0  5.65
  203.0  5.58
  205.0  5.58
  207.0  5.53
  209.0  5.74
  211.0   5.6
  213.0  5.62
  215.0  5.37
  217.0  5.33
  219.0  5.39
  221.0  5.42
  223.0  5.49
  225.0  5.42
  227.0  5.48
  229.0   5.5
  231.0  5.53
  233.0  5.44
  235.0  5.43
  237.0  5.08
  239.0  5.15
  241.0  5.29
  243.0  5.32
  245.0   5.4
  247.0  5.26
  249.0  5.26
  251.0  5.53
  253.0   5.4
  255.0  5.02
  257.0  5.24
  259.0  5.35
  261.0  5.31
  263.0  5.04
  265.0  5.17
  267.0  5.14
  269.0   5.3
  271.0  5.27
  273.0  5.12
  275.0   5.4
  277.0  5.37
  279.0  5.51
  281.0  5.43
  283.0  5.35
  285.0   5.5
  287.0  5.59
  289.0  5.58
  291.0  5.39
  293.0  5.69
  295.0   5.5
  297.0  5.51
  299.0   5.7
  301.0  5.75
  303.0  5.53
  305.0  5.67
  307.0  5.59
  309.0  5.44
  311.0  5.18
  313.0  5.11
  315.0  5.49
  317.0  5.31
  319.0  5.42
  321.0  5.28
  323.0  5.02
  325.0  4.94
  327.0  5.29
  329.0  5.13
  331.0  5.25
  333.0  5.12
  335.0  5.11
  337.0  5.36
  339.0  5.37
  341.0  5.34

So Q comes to 1.2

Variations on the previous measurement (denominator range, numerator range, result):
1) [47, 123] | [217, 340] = 1.28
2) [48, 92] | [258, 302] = 1.28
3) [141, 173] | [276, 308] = 1.16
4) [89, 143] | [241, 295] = 1.30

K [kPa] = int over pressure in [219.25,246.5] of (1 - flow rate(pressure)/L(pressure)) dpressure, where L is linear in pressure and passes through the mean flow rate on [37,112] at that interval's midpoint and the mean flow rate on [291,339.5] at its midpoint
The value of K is -2.1 kPa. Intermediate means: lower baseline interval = 4.26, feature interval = 5.38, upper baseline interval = 5.37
